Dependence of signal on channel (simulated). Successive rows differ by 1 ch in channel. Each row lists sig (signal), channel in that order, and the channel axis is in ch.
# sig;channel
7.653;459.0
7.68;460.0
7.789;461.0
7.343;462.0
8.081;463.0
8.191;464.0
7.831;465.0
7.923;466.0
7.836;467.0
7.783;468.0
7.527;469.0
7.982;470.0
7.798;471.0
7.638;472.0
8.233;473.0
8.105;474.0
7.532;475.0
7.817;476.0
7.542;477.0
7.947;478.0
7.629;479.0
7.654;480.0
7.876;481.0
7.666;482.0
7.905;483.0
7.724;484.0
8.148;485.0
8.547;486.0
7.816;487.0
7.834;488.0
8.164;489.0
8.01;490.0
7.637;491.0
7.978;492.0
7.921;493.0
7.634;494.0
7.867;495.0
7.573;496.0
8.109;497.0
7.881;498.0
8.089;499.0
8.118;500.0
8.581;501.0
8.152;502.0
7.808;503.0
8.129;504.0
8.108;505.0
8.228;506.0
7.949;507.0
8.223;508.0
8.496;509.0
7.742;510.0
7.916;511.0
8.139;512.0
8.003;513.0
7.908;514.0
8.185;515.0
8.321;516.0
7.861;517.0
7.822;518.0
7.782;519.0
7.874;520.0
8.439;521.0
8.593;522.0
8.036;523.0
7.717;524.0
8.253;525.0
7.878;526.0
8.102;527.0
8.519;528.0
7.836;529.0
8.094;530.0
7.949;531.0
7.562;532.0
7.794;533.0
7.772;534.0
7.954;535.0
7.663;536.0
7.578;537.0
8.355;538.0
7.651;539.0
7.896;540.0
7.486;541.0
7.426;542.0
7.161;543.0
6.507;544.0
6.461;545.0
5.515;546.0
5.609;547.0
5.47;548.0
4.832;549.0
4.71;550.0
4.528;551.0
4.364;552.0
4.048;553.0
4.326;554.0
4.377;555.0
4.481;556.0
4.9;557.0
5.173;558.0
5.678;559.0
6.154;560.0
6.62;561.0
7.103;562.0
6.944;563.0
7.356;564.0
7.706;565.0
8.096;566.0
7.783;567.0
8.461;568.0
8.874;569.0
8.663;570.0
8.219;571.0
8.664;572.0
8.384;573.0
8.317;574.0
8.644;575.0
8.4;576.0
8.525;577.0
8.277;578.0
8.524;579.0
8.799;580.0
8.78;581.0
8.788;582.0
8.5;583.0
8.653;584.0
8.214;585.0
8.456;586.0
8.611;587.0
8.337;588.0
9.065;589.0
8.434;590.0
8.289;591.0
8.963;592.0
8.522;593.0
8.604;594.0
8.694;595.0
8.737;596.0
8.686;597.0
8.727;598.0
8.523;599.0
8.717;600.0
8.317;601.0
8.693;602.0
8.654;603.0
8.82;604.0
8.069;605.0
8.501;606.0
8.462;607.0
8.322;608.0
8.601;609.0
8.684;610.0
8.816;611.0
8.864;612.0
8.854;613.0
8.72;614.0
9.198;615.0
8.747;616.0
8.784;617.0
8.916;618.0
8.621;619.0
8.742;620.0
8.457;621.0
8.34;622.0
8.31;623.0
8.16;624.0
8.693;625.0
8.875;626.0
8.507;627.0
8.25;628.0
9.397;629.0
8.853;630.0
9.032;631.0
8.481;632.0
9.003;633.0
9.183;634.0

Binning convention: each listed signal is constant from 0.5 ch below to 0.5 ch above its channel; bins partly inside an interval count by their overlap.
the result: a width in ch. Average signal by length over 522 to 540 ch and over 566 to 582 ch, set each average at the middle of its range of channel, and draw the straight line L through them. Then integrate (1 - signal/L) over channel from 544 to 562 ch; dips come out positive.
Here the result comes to 6.6 ch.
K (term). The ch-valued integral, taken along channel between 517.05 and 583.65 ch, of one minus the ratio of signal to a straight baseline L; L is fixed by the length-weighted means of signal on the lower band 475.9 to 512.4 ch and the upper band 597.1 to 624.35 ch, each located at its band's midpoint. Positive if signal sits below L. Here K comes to 7.9 ch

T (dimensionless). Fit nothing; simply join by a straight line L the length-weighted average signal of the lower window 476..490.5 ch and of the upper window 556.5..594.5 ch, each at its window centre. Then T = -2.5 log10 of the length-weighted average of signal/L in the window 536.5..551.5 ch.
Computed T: 0.22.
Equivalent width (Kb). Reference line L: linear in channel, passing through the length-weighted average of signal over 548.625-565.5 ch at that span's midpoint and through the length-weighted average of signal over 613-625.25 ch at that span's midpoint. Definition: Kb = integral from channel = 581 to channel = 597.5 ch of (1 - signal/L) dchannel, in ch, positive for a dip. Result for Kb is -3.43 ch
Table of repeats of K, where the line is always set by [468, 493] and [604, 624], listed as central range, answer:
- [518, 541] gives 0.5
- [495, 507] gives -0.1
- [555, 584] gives 2.6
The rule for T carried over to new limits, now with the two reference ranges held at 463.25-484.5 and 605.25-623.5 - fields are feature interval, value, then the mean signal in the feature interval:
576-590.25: -0.01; 8.57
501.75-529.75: 0.00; 8.07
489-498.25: 0.01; 7.86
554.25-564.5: 0.39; 5.84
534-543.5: 0.07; 7.69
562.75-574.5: 0.03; 8.15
